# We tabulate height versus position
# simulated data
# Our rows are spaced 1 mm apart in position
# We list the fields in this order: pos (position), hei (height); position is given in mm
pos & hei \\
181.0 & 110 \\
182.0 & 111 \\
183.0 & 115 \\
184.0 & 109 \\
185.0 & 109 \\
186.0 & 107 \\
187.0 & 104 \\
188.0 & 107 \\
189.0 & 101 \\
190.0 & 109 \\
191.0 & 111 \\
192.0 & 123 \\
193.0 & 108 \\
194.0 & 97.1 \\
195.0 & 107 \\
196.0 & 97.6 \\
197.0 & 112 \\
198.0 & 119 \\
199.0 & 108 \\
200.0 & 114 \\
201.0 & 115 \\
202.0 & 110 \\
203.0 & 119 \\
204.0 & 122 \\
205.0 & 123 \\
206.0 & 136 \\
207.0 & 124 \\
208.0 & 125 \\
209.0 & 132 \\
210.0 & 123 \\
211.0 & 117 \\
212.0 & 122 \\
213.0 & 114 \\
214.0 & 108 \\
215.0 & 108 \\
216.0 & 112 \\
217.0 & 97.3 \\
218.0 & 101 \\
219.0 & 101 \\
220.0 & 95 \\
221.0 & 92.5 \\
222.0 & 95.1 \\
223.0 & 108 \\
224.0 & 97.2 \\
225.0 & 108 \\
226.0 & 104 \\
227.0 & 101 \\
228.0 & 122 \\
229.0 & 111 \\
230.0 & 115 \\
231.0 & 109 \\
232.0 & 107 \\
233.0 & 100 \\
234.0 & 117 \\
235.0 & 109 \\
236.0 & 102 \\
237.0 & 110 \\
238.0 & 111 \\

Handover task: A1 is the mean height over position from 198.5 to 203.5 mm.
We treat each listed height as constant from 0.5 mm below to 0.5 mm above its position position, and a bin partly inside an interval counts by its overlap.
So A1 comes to 113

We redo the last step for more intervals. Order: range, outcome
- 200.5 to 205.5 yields 118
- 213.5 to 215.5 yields 108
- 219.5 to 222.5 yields 94.2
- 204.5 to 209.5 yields 128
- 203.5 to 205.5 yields 122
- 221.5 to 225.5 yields 102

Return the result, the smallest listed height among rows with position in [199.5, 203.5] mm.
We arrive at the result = 110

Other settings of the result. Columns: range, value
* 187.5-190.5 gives 101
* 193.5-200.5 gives 97.1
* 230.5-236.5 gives 100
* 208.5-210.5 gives 123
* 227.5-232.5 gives 107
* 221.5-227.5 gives 95.1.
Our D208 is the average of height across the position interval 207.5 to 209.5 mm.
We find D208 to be 128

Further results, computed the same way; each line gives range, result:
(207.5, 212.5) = 124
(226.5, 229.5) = 111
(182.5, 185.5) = 111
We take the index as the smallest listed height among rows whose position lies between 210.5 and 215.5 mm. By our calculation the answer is 108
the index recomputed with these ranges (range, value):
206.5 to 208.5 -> 124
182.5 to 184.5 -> 109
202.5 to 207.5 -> 119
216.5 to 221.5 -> 92.5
